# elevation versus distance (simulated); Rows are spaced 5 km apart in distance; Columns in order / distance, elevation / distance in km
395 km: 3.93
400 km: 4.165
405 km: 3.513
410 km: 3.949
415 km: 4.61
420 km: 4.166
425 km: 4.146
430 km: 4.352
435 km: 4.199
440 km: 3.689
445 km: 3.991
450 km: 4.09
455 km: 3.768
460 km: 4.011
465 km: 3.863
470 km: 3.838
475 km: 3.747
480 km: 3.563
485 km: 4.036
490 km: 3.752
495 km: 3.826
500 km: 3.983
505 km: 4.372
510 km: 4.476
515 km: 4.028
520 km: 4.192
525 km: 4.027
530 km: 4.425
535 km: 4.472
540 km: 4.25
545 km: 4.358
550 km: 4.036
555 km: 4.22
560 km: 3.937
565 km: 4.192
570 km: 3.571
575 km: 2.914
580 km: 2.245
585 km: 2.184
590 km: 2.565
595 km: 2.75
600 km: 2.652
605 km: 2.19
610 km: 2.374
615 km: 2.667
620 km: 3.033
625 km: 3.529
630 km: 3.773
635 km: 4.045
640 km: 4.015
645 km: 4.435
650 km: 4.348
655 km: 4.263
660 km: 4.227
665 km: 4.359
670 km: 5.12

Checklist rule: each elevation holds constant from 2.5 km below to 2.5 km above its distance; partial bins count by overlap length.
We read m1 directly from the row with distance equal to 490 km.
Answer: 3.752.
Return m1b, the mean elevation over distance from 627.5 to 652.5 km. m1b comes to 4.12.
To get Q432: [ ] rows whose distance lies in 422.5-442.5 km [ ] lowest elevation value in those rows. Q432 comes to 3.689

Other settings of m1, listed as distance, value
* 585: 2.184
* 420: 4.166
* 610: 2.374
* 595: 2.75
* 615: 2.667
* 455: 3.768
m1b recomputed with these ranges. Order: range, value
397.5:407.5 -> 3.84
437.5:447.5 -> 3.84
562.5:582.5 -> 3.23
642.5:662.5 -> 4.32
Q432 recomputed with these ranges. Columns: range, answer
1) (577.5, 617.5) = 2.184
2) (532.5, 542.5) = 4.25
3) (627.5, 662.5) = 3.773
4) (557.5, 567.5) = 3.937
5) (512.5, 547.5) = 4.027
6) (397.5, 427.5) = 3.513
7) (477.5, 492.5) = 3.563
